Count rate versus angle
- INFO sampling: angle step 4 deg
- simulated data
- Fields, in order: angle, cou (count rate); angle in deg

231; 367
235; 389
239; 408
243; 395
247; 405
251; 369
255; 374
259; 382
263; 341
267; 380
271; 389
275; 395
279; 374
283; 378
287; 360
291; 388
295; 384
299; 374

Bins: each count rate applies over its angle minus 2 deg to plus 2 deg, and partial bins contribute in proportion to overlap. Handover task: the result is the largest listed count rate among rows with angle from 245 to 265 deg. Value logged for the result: 405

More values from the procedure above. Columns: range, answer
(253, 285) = 395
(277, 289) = 378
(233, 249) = 408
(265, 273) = 389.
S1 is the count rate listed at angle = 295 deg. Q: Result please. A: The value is 384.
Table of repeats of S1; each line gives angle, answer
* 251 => 369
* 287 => 360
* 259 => 382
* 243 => 395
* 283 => 378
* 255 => 374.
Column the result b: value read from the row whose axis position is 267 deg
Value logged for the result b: 380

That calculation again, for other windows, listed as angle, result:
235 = 389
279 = 374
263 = 341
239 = 408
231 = 367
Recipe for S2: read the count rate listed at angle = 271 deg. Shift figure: 389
